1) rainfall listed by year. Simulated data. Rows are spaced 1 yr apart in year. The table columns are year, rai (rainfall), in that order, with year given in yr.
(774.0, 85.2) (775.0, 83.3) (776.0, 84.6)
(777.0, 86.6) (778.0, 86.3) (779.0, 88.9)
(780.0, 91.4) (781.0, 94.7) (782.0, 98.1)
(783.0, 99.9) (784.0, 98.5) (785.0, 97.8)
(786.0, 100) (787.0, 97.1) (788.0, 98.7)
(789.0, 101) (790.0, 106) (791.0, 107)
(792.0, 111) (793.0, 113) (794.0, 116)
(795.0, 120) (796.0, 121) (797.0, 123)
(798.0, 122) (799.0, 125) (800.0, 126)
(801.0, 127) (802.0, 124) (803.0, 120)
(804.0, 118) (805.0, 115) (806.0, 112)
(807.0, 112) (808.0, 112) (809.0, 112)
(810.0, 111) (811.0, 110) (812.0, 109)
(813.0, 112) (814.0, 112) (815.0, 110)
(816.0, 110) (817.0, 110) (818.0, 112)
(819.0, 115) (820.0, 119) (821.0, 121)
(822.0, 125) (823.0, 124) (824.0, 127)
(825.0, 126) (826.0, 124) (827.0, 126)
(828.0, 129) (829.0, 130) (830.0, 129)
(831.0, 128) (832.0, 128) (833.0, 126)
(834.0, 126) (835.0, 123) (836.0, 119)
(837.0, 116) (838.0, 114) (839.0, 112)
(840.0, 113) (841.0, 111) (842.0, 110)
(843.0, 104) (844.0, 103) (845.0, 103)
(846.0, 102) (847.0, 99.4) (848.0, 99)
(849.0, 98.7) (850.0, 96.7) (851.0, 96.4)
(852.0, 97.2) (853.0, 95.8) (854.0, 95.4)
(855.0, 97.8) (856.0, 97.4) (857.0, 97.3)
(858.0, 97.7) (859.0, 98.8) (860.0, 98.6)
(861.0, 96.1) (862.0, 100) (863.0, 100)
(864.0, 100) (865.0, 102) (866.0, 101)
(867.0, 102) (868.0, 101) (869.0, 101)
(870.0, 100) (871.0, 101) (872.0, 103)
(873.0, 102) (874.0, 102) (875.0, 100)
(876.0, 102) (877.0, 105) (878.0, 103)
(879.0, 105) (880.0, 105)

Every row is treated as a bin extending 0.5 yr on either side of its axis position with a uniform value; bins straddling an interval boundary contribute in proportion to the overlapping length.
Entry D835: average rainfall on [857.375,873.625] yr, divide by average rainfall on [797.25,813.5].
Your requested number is 0.86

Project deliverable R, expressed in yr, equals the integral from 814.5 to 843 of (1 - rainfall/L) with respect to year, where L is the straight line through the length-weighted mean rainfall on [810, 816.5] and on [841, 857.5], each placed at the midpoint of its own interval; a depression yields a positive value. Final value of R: -3.74 yr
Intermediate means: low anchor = 111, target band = 120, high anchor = 99.9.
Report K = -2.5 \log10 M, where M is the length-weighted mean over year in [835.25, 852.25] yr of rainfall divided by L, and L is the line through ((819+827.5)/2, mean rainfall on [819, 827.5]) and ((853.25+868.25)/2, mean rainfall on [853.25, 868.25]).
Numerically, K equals 0.04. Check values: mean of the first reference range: 123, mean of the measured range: 106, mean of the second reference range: 98.9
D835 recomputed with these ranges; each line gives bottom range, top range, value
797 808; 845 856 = 0.82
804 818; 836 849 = 0.96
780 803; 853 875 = 0.90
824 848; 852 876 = 0.85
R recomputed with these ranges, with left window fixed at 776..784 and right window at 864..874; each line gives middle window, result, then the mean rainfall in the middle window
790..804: -3.7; 119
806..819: -2.1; 111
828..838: -2.8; 125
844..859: 0.2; 98.3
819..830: -3.2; 125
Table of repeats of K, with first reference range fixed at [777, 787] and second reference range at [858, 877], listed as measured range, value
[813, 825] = -0.20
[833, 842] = -0.19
